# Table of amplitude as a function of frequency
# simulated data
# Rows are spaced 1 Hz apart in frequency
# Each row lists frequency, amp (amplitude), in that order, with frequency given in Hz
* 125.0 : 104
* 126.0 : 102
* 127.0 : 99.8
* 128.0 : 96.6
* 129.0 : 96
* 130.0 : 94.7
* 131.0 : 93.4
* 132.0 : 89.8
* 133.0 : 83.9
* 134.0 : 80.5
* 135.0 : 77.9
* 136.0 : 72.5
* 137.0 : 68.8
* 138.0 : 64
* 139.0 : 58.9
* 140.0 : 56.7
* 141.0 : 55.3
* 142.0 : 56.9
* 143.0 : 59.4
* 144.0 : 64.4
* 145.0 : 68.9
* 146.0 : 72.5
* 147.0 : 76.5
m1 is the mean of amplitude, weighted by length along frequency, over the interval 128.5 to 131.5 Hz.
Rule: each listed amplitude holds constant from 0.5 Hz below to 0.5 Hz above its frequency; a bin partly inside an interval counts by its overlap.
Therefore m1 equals 94.7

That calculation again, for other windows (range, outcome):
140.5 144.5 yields 59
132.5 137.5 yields 76.7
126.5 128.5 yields 98.2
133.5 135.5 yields 79.2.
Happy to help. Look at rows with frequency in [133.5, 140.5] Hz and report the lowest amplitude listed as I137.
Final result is 56.7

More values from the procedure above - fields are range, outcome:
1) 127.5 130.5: 94.7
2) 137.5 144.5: 55.3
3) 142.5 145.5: 59.4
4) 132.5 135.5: 77.9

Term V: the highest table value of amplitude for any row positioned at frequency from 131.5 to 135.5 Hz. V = 89.8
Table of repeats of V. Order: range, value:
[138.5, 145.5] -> 68.9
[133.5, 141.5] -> 80.5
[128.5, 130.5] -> 96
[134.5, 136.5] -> 77.9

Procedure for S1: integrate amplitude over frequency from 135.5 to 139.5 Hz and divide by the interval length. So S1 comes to 66.1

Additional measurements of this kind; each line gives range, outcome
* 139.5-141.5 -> 56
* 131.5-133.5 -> 86.8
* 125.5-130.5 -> 97.8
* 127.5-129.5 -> 96.3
